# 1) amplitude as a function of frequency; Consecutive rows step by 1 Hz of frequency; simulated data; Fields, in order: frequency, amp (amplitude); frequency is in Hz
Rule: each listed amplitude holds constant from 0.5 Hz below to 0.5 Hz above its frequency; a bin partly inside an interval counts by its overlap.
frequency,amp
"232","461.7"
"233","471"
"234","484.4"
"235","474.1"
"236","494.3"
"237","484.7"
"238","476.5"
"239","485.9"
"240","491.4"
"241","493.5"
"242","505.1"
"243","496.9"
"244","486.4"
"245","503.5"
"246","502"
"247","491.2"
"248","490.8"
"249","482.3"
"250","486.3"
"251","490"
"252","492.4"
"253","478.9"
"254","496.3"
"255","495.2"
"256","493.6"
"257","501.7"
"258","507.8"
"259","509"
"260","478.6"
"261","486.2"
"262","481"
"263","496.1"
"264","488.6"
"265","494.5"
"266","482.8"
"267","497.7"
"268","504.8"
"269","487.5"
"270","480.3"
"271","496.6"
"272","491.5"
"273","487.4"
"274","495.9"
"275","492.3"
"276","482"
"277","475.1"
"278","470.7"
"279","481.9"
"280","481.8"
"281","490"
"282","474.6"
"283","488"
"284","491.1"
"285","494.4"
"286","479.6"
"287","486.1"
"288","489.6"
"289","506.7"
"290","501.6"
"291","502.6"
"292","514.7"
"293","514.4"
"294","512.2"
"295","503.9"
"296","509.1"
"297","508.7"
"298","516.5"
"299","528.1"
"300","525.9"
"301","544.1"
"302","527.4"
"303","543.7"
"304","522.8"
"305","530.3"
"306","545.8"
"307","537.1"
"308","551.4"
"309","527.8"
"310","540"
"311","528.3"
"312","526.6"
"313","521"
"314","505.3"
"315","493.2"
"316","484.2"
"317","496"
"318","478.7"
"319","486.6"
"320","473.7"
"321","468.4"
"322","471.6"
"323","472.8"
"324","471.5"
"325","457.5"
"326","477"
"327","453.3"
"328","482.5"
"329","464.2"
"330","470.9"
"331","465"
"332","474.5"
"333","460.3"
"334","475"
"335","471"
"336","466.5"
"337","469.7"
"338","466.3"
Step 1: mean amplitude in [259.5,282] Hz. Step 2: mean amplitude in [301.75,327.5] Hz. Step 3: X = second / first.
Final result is 1.0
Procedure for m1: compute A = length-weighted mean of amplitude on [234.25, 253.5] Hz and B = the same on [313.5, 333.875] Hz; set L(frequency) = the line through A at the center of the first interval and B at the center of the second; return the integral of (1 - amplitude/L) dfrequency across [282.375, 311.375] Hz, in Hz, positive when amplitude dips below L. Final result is -2.2 Hz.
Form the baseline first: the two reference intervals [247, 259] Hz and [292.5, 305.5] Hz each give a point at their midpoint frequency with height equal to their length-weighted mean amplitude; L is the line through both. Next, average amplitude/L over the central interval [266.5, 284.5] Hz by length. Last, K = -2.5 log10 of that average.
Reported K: 0.04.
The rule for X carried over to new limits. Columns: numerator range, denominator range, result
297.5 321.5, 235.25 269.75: 1.05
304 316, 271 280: 1.08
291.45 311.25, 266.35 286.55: 1.08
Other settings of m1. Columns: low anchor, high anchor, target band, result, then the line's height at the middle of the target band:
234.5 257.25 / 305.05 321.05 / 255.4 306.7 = 0.2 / 502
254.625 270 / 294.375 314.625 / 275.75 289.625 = 0.7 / 509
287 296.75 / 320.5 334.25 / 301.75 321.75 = -1.2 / 485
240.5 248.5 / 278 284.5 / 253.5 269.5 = -0.1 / 490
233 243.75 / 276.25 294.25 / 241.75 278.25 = -0.1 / 490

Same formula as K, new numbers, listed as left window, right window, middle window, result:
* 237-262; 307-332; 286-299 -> -0.030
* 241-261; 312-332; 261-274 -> 0.000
